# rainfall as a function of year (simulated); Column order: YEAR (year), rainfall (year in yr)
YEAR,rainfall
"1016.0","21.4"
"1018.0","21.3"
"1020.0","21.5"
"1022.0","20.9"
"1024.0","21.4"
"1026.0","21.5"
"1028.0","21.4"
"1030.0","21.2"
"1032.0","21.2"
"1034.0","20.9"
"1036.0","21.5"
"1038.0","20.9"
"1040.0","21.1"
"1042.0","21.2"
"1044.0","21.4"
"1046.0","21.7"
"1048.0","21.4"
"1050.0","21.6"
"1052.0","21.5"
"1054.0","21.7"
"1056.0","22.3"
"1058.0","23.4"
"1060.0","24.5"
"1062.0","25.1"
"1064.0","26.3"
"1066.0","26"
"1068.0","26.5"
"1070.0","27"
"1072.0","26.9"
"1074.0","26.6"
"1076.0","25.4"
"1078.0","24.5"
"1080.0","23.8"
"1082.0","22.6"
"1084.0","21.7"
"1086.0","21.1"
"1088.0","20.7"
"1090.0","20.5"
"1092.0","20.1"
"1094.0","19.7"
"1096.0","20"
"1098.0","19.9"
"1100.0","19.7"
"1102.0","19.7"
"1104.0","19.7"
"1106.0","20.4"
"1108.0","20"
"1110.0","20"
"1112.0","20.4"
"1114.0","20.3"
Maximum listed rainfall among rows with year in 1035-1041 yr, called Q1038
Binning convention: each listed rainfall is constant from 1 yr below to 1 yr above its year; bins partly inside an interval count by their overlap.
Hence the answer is 21.5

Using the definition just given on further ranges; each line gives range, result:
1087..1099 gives 20.7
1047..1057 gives 22.3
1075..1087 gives 25.4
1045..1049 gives 21.7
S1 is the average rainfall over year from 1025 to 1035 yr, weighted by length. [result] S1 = 21.2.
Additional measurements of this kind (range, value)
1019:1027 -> 21.3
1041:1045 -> 21.3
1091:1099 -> 19.9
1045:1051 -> 21.6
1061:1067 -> 25.8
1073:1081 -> 25.1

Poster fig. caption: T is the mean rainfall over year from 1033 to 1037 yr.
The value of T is 21.2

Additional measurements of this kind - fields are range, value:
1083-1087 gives 21.4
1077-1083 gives 23.6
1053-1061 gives 23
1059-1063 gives 24.8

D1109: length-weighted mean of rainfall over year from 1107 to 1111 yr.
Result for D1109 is 20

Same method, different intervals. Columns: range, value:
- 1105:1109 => 20.2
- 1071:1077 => 26.3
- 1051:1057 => 21.8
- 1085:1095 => 20.4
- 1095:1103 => 19.8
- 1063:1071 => 26.4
